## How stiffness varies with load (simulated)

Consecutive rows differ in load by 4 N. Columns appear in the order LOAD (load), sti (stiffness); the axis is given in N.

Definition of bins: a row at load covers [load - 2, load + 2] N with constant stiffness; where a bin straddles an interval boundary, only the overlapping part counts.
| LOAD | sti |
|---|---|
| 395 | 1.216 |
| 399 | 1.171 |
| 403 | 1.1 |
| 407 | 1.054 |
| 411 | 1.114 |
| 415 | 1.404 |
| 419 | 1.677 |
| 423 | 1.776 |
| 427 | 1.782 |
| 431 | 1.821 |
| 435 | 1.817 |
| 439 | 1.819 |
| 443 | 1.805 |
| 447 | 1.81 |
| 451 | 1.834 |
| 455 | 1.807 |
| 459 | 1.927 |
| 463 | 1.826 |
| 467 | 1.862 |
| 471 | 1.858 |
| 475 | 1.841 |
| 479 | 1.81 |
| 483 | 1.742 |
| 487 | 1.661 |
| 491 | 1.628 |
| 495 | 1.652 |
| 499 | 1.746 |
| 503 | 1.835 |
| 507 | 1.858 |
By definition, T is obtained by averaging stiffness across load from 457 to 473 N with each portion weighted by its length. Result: 1.87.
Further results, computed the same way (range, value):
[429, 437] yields 1.82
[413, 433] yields 1.69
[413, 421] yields 1.54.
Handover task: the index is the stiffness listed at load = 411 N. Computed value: 1.114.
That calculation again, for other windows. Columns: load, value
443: 1.805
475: 1.841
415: 1.404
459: 1.927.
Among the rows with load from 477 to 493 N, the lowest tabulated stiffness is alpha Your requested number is 1.628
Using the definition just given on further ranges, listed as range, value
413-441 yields 1.404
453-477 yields 1.807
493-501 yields 1.652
